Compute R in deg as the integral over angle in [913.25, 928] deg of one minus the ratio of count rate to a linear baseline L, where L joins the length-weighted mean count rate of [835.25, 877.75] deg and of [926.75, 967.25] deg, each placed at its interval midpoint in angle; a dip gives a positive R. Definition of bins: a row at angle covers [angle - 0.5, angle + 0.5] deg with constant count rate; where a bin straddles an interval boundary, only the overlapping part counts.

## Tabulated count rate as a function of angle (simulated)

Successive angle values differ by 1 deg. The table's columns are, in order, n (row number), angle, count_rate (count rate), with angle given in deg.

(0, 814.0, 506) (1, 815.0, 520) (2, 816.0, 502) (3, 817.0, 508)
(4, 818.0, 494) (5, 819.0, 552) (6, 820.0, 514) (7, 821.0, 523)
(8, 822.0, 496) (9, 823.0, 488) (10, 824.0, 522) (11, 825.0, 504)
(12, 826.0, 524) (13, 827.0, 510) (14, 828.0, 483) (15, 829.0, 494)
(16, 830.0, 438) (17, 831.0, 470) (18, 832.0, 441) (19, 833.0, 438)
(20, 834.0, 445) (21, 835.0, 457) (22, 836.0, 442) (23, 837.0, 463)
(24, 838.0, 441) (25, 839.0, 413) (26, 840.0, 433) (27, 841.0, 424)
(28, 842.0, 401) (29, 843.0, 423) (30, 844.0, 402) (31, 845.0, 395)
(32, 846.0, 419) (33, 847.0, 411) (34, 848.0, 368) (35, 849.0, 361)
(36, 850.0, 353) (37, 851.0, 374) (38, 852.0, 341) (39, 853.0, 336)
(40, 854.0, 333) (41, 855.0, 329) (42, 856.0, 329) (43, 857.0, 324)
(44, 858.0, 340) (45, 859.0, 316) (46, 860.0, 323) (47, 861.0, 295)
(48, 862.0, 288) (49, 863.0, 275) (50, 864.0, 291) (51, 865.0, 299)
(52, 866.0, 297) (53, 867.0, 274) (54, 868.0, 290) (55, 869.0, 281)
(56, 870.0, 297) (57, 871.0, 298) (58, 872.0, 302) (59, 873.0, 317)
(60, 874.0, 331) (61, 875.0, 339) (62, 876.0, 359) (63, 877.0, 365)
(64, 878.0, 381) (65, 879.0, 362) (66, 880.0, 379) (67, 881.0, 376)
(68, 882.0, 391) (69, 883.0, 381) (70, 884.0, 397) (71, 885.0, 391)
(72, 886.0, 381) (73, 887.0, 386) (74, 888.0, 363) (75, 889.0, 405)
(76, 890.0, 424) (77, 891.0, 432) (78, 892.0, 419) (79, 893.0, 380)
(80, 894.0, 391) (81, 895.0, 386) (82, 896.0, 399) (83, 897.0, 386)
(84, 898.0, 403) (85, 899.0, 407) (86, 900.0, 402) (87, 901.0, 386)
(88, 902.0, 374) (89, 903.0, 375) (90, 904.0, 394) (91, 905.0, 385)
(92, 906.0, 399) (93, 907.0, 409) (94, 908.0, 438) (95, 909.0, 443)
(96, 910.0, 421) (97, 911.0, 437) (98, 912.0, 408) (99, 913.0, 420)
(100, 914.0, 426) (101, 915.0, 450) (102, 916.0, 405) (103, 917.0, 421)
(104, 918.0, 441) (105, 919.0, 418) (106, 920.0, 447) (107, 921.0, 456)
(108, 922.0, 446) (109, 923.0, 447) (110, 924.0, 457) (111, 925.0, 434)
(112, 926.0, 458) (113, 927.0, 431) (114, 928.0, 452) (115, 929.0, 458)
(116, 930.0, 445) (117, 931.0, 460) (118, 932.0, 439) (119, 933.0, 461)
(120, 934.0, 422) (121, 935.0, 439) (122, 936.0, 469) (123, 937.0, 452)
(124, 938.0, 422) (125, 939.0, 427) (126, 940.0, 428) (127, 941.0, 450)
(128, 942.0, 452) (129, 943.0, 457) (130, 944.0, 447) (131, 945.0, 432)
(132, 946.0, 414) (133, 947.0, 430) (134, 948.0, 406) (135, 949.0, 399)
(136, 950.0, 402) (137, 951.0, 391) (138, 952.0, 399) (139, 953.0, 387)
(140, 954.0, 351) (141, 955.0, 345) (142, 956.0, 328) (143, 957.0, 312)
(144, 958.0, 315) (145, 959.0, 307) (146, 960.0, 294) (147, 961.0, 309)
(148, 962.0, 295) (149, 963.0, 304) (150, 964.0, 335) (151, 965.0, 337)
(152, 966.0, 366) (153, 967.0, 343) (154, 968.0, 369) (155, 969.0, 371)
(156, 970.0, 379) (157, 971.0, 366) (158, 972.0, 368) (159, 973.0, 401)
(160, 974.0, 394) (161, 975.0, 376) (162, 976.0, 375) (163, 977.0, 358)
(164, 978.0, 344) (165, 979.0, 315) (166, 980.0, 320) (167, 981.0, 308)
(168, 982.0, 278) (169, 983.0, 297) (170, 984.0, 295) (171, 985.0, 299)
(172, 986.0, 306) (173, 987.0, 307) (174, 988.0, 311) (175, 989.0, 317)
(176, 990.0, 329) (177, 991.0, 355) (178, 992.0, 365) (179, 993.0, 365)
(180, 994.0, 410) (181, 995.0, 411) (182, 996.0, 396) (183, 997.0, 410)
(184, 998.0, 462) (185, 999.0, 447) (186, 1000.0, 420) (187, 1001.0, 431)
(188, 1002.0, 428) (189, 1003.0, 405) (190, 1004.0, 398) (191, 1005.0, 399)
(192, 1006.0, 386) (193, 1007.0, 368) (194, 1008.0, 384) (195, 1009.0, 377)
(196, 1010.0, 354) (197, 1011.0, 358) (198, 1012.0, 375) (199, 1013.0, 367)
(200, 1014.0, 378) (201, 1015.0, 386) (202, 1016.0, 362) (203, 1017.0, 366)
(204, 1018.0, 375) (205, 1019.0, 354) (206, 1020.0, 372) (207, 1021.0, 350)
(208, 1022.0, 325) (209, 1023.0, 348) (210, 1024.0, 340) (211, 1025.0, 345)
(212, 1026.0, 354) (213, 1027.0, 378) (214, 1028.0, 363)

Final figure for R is -2.2 deg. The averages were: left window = 351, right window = 396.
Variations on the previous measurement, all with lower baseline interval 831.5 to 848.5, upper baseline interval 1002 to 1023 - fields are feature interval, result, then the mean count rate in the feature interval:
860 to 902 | 5.7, 356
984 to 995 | 1.2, 338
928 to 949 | -2.4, 440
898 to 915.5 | -0.2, 410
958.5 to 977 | 1.7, 350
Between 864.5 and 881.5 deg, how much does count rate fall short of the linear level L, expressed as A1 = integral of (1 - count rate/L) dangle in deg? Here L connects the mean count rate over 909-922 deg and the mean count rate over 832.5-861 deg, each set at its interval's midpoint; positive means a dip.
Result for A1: 3.2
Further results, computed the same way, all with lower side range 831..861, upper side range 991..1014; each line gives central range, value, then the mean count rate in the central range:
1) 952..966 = 2.3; 329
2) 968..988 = 2.7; 340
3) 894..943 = -4.4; 427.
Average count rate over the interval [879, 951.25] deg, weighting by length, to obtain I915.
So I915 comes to 419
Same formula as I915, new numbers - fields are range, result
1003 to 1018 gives 377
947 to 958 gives 372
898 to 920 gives 413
